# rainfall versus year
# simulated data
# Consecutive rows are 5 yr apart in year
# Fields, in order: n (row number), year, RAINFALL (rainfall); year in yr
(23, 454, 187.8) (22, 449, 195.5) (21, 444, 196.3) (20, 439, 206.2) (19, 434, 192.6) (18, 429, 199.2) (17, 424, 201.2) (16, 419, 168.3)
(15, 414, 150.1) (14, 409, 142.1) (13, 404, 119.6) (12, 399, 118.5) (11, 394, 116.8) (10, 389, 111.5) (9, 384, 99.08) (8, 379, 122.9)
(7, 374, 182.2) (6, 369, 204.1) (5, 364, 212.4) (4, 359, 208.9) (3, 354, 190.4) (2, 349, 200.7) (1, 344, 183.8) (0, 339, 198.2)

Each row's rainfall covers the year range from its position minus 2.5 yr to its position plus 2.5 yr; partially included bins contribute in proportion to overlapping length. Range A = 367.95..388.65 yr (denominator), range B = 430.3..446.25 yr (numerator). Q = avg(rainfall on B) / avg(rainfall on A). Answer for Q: 1.38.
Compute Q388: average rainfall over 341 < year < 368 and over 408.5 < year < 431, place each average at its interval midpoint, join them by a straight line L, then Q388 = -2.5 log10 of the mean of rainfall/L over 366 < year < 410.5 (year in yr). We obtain 0.347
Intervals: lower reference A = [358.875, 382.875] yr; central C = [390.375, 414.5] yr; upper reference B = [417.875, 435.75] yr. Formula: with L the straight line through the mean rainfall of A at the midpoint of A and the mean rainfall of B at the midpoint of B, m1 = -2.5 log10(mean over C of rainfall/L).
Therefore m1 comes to 0.42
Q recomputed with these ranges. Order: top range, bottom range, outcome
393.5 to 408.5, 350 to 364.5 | 0.60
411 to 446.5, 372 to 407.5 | 1.51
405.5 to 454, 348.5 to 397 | 1.12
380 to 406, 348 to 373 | 0.56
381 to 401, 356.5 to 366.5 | 0.53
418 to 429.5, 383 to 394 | 1.75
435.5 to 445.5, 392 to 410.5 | 1.63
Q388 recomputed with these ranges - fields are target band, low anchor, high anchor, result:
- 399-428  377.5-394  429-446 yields 0.03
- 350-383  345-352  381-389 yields -0.21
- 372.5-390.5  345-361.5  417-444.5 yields 0.48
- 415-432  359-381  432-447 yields 0.05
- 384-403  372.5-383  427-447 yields 0.35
